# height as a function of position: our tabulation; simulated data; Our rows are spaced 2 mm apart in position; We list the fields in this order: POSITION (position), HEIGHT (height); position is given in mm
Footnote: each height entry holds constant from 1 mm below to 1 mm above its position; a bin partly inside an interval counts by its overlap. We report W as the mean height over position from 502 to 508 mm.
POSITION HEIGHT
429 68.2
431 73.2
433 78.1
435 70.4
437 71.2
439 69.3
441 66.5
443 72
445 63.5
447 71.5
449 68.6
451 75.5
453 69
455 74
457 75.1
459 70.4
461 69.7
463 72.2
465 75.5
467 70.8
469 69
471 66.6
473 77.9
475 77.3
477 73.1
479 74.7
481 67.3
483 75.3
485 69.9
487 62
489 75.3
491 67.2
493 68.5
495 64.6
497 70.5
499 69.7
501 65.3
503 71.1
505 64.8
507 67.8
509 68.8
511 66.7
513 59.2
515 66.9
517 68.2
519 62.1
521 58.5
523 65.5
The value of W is 67.9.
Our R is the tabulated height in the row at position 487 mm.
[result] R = 62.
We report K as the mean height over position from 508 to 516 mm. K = 65.4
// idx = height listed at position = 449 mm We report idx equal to 68.6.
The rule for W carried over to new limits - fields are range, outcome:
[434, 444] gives 69.9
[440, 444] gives 69.2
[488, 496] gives 68.9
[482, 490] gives 70.6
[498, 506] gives 67.7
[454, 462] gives 72.3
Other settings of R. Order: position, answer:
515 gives 66.9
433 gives 78.1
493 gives 68.5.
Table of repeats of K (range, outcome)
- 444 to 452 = 69.8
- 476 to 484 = 72.6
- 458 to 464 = 70.8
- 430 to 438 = 73.2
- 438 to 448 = 68.6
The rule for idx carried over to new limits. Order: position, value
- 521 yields 58.5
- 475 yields 77.3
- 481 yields 67.3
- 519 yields 62.1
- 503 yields 71.1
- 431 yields 73.2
